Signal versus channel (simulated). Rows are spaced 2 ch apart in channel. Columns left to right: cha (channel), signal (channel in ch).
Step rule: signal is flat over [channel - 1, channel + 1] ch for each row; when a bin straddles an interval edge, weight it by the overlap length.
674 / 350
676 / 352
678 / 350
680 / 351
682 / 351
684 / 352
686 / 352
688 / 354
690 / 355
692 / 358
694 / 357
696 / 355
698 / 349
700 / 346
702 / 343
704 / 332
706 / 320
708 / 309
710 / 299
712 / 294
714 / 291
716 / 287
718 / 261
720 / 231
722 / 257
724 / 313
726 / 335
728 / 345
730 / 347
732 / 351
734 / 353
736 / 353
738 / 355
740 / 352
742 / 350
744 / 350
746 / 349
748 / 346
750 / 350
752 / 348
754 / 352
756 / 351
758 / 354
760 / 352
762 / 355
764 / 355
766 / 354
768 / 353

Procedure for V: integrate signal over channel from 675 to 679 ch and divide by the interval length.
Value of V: 351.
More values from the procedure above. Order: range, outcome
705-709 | 314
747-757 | 349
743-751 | 349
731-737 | 352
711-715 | 292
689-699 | 355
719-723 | 244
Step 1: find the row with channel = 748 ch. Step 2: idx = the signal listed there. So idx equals 346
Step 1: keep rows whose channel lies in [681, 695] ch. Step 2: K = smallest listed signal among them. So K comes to 351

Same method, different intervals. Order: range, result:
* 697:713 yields 294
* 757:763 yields 352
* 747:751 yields 346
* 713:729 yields 231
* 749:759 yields 348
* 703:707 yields 320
